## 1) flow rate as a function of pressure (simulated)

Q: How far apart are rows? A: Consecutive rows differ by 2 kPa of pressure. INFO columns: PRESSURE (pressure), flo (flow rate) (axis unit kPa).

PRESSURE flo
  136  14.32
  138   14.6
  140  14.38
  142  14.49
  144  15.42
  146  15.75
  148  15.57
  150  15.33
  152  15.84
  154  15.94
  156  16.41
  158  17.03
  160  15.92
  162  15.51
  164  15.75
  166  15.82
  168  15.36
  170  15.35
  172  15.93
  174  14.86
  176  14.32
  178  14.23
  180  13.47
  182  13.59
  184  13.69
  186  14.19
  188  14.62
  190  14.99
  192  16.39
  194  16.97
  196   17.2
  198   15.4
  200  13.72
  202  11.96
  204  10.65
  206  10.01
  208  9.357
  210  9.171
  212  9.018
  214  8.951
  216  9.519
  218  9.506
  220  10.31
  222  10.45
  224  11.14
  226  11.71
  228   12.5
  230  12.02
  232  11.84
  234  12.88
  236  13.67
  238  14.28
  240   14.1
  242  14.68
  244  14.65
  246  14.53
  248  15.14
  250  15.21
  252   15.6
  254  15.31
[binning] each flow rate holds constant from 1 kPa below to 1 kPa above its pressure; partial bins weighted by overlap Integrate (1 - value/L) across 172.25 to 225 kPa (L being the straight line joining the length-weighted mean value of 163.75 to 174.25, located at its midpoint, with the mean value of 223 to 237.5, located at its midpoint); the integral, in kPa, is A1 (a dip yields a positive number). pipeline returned 5.3 kPa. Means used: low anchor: 15.5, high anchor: 12.3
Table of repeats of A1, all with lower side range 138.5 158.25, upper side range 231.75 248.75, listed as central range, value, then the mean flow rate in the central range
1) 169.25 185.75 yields 0.7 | 14.4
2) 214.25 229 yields 3.8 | 10.6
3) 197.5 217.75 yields 5.5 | 10.6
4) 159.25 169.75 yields -0.3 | 15.6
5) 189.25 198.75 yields -0.9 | 16.2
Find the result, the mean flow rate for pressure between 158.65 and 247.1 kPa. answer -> 13.3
